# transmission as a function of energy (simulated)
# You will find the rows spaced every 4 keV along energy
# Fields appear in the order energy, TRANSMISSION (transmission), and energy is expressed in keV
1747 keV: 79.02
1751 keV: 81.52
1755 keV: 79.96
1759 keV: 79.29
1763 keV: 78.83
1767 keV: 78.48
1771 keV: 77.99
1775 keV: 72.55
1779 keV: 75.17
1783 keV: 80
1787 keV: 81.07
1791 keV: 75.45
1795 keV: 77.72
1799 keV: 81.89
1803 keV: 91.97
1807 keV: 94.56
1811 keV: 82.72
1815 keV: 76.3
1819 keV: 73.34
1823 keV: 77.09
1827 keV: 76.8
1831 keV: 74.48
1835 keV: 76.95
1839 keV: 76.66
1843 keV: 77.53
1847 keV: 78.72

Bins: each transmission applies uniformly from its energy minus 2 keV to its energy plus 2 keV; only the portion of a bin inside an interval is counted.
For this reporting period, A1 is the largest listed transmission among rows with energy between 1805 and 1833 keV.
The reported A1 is 94.56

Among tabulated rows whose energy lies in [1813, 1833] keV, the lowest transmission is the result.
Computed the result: 73.34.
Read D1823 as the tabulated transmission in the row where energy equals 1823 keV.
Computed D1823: 77.09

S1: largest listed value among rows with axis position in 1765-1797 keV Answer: 81.07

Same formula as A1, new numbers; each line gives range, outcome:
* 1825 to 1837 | 76.95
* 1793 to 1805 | 91.97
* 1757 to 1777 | 79.29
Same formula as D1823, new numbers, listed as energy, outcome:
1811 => 82.72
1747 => 79.02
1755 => 79.96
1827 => 76.8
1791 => 75.45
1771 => 77.99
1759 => 79.29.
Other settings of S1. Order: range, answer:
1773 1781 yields 75.17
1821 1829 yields 77.09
